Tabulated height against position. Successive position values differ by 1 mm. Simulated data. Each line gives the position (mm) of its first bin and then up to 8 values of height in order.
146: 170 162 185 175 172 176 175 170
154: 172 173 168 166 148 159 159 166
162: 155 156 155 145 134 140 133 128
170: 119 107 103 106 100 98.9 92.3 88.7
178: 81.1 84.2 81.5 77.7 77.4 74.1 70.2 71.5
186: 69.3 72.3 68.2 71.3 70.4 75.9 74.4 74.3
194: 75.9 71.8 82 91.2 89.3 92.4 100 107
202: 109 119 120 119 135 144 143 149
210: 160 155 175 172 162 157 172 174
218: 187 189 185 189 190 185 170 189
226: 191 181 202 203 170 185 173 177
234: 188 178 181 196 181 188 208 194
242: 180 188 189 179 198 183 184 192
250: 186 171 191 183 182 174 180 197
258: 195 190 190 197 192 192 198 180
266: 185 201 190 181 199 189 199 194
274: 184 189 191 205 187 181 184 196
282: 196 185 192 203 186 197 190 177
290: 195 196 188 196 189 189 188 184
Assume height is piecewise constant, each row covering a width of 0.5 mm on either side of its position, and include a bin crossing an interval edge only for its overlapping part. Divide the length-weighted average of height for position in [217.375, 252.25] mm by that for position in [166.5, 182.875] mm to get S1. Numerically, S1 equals 1.85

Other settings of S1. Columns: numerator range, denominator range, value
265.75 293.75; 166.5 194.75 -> 2.16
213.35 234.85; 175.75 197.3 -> 2.37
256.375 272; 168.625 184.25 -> 2.06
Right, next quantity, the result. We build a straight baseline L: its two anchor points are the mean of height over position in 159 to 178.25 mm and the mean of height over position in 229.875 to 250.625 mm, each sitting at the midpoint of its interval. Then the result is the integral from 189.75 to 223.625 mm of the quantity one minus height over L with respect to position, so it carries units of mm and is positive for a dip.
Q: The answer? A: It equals 5.7 mm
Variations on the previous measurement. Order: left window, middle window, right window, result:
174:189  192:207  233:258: 1.5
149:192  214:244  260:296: -4.9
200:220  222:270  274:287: -4.7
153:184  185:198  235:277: 6.1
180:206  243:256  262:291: -2.3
